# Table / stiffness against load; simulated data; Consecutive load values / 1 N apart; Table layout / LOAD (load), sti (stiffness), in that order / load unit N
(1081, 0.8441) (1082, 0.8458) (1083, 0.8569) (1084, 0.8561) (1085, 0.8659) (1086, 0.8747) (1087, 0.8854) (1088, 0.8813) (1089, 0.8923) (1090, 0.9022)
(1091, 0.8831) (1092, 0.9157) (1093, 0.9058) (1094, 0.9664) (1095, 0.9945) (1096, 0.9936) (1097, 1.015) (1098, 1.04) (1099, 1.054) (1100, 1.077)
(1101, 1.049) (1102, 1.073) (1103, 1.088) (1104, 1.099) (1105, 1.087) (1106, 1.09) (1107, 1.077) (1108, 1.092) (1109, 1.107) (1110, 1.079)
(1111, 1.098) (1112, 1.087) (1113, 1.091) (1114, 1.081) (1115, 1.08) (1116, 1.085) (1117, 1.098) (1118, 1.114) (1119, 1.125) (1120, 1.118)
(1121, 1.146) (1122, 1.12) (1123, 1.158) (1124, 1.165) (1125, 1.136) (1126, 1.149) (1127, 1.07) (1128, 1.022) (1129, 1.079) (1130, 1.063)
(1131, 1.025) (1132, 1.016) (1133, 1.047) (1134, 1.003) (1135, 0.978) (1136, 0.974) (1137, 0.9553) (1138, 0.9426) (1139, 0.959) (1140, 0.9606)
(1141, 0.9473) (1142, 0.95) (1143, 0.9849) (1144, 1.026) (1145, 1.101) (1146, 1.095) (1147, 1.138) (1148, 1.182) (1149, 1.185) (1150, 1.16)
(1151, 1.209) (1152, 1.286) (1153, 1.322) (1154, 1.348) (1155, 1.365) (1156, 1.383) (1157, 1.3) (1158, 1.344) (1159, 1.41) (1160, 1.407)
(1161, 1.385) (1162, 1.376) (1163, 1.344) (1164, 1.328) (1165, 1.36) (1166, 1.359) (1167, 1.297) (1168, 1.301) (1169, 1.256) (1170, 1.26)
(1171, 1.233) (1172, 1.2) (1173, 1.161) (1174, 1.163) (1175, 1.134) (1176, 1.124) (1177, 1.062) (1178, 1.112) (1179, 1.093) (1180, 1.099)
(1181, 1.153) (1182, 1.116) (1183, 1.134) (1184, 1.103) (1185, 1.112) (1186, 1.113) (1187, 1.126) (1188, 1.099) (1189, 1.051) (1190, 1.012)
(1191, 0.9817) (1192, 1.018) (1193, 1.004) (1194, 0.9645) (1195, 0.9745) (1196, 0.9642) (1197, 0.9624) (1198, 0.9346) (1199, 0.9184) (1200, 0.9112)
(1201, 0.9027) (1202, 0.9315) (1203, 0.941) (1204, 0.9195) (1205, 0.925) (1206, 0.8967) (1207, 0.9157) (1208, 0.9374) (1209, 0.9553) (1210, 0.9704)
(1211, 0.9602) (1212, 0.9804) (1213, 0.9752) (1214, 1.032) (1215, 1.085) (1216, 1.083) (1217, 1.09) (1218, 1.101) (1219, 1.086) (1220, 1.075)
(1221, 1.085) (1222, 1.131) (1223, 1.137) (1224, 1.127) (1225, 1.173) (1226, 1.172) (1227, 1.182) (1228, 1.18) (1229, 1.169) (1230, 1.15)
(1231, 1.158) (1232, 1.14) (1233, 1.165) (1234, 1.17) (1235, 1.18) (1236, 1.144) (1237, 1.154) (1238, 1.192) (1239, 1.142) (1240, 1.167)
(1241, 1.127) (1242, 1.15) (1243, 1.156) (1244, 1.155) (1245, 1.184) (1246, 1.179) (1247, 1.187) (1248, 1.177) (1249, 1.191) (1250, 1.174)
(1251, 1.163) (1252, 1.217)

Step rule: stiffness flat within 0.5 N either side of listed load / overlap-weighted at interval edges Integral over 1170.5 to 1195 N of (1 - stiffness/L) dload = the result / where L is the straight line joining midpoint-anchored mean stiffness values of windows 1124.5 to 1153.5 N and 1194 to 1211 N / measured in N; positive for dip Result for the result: -3.0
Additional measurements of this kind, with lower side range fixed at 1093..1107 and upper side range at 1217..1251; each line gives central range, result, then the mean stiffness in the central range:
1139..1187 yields -4.5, 1.2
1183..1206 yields 2.6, 0.995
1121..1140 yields 0.4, 1.05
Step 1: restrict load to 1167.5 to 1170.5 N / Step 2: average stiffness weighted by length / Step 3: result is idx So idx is 1.27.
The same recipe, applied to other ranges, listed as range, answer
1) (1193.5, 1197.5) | 0.966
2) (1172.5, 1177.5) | 1.13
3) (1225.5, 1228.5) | 1.18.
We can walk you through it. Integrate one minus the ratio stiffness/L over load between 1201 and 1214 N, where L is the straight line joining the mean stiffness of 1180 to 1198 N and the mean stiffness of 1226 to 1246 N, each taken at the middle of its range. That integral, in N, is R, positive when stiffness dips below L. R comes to 1.8 N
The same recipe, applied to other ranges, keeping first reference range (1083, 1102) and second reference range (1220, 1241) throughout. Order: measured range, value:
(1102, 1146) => -3.0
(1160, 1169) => -2.5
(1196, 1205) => 1.5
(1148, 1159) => -2.7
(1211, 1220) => 0.6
